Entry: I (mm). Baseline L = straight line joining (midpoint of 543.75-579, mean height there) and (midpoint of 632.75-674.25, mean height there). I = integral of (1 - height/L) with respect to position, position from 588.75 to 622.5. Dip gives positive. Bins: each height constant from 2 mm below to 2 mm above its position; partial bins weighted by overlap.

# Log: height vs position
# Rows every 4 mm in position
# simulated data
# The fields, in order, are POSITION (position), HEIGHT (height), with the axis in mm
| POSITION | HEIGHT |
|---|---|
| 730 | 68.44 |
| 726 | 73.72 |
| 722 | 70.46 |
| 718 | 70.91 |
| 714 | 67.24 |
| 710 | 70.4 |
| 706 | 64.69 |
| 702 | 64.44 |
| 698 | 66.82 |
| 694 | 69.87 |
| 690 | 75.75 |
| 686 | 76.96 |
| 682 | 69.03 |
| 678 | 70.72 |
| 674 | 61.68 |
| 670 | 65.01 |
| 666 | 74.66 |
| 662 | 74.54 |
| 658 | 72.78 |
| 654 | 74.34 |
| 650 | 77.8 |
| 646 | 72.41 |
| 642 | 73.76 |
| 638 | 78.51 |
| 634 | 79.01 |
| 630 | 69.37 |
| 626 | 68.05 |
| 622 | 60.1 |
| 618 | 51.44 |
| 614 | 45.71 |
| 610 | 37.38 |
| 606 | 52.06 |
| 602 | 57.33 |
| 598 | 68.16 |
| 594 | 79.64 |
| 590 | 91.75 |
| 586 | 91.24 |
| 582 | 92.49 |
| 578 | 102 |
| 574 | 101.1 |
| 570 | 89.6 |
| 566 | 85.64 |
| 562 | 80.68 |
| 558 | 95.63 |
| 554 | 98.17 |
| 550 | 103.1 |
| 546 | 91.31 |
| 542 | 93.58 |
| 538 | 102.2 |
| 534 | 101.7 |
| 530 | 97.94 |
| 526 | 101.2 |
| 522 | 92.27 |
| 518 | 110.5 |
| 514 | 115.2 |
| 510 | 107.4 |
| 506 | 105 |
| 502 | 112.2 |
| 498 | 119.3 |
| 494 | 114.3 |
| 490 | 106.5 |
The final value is 9.9 mm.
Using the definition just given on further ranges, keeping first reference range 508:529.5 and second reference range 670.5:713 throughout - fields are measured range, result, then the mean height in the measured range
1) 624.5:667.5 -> 2.24 mm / 74.2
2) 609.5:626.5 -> 6.37 mm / 52.5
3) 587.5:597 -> 0.58 mm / 84.1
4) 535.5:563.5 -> 0.89 mm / 95.3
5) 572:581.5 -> -0.76 mm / 100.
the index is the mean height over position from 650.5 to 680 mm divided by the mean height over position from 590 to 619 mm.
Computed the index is 1.2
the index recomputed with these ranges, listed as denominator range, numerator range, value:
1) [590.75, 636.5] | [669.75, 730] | 1.12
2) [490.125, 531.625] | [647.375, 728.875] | 0.66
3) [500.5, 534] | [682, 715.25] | 0.66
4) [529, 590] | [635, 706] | 0.75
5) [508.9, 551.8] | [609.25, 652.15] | 0.65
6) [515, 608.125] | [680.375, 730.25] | 0.77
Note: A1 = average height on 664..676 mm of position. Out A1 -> 67.1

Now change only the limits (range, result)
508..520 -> 111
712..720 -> 69.1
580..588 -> 91.9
